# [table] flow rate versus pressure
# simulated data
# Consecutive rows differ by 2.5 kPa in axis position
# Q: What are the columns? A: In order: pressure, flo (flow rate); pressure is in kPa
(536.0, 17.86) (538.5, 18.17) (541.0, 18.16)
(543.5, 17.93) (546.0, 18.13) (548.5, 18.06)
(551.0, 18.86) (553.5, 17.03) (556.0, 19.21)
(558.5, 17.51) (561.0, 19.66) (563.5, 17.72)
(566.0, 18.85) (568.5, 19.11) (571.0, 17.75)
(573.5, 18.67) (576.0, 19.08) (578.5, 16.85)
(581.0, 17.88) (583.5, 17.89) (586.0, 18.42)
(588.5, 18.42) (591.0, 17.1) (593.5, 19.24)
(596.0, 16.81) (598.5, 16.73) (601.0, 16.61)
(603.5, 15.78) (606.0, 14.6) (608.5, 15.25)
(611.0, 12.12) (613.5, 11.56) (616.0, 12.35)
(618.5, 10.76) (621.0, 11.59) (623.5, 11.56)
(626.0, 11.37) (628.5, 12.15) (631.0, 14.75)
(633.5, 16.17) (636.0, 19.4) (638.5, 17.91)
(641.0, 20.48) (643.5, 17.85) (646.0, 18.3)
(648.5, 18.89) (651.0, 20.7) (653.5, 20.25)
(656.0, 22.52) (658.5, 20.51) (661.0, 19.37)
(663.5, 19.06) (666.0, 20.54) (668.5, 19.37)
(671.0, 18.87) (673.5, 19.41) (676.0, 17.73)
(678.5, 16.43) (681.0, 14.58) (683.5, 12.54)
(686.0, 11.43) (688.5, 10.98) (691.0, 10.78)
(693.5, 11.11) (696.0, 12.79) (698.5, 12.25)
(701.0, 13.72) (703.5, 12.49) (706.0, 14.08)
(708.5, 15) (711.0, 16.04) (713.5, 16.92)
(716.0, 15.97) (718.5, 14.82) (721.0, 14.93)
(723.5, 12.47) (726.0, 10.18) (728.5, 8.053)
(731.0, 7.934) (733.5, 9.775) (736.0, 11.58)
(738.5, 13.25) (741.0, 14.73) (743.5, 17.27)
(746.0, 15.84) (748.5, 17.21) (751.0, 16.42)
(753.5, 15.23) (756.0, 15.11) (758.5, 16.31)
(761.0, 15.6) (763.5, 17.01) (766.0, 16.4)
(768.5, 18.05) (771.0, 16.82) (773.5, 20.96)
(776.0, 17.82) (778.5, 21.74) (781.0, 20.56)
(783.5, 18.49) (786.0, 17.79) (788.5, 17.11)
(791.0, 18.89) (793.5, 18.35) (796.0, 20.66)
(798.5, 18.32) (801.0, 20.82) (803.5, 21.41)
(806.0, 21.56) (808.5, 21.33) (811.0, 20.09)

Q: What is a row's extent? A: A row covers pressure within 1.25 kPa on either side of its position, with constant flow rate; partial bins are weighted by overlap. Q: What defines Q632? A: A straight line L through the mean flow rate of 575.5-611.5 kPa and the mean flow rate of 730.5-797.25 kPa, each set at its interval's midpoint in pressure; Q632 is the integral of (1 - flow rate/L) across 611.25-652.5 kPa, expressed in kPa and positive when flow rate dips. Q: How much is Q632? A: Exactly 3.75 kPa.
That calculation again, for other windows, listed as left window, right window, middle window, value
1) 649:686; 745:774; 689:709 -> 5.8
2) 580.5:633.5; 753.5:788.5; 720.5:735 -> 5.7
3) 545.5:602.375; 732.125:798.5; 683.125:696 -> 4.4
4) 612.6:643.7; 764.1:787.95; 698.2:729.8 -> 6.0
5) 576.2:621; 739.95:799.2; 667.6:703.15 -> 5.0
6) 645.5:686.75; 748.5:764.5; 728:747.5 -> 4.7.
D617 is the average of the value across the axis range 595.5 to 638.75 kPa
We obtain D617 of 14.2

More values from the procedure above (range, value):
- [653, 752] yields 14.9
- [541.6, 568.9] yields 18.3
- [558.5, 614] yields 17.2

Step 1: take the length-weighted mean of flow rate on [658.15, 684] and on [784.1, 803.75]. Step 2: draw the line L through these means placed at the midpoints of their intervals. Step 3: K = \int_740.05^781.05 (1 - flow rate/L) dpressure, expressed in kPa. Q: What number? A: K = 3.55 kPa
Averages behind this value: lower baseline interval 18.1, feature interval 17.2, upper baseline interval 19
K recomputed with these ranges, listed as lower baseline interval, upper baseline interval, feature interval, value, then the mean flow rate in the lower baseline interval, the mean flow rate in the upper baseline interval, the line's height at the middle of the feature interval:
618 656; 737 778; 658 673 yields -2.8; 16.5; 16.6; 16.5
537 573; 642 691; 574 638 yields 9.2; 18.3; 17.7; 18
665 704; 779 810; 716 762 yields 9.2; 14.7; 19.7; 17.2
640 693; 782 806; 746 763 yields 2.4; 17.5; 19.2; 18.7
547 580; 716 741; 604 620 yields 3.5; 18.3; 11.8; 16.4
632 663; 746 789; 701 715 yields 2.7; 19.3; 17.5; 18.4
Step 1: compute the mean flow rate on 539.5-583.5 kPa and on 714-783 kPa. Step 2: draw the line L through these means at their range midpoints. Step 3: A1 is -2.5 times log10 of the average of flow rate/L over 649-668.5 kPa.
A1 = -0.21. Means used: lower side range 18.3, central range 20.3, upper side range 15.3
